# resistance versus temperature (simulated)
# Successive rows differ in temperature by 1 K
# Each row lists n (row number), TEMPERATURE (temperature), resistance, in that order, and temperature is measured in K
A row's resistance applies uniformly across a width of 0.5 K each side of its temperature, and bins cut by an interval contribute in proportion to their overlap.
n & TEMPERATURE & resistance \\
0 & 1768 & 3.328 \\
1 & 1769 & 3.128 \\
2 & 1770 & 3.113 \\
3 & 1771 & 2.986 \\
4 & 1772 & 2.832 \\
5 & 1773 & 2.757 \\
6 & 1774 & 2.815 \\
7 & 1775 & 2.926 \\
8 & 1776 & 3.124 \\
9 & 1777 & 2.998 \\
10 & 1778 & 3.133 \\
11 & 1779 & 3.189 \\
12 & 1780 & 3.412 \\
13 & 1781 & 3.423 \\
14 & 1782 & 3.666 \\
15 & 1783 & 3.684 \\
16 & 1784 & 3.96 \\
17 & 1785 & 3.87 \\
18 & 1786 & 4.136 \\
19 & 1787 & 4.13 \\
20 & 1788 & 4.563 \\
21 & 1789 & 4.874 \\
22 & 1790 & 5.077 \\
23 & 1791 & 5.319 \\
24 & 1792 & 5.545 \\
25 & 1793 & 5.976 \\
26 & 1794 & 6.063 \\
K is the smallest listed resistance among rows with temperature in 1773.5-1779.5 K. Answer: 2.815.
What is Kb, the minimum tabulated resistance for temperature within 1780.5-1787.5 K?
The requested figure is 3.423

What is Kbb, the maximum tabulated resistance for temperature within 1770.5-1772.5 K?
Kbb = 2.986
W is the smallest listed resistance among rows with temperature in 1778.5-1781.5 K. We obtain 3.189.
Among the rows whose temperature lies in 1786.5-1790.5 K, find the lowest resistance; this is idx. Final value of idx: 4.13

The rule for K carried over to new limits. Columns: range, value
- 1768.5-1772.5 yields 2.832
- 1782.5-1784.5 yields 3.684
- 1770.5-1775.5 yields 2.757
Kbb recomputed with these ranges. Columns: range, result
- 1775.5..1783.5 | 3.684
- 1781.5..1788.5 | 4.563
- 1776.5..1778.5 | 3.133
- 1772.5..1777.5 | 3.124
